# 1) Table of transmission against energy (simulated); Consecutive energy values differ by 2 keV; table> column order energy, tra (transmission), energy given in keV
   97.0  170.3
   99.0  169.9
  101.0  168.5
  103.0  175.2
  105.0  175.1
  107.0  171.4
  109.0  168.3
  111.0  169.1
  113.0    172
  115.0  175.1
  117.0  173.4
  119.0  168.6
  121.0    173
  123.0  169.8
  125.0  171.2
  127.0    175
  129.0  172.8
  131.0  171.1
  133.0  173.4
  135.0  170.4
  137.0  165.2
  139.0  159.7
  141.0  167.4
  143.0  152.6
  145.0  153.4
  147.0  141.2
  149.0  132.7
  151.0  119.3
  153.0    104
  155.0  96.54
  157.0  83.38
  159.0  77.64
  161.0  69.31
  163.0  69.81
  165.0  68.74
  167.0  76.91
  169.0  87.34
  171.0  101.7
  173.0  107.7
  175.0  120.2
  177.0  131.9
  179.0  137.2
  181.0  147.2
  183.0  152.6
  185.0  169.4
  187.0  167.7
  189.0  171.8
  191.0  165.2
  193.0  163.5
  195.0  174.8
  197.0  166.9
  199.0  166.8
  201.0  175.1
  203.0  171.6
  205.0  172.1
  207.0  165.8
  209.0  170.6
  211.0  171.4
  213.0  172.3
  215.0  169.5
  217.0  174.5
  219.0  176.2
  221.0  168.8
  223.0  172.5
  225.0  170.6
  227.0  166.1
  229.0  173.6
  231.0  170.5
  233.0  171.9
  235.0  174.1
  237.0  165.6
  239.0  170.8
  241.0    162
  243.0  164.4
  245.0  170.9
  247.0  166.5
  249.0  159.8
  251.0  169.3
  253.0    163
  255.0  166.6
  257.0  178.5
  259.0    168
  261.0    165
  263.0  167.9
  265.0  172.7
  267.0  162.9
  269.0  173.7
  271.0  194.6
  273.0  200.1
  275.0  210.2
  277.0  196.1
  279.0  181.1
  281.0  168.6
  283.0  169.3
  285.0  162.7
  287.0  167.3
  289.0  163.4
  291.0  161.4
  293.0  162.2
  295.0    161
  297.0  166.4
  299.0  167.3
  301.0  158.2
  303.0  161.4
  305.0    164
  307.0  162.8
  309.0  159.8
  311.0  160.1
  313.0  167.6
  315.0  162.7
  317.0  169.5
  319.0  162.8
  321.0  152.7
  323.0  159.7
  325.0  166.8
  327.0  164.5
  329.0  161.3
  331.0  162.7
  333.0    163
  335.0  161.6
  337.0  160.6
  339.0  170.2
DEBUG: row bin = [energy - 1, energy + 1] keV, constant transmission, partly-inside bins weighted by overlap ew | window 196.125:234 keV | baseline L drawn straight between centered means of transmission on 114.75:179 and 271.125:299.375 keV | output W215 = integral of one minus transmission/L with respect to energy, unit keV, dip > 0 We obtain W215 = -4.2 keV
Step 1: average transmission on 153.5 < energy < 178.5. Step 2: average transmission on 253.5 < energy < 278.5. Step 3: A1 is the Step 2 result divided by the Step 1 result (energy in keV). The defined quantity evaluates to 1.95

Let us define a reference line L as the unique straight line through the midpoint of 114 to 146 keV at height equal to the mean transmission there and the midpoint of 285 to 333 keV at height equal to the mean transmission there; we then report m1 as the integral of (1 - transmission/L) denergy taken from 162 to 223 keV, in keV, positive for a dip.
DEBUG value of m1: 6.6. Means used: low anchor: 168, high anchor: 163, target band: 148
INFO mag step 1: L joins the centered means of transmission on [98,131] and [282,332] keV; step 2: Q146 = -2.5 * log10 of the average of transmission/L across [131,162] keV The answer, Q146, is 0.27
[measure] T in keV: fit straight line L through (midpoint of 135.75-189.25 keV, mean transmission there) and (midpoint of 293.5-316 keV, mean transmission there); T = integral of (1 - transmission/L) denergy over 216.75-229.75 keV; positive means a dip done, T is -2.9 keV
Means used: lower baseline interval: 123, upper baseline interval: 163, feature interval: 172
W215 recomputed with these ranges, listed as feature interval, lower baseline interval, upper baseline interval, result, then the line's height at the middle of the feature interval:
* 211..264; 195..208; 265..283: 2.3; 177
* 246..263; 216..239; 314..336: 0.2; 169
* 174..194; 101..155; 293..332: 1.1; 162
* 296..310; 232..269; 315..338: 0.1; 164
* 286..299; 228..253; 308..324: 0.0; 164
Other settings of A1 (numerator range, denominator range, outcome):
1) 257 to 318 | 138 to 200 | 1.32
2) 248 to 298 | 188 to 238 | 1.01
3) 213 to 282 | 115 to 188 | 1.27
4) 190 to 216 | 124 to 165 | 1.26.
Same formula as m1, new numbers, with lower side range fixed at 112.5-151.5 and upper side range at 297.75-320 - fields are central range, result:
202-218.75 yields -0.8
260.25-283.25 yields -2.4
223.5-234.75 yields -0.5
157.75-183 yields 9.5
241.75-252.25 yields -0.2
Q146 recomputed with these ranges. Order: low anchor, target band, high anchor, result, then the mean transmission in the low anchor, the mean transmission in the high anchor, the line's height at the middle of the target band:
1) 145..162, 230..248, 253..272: -0.07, 106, 172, 158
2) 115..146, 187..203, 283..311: -0.02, 168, 163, 166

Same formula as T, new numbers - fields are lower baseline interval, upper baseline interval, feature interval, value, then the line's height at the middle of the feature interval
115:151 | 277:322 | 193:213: -0.78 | 164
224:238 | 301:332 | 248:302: -1.78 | 166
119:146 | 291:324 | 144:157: 3.55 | 167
